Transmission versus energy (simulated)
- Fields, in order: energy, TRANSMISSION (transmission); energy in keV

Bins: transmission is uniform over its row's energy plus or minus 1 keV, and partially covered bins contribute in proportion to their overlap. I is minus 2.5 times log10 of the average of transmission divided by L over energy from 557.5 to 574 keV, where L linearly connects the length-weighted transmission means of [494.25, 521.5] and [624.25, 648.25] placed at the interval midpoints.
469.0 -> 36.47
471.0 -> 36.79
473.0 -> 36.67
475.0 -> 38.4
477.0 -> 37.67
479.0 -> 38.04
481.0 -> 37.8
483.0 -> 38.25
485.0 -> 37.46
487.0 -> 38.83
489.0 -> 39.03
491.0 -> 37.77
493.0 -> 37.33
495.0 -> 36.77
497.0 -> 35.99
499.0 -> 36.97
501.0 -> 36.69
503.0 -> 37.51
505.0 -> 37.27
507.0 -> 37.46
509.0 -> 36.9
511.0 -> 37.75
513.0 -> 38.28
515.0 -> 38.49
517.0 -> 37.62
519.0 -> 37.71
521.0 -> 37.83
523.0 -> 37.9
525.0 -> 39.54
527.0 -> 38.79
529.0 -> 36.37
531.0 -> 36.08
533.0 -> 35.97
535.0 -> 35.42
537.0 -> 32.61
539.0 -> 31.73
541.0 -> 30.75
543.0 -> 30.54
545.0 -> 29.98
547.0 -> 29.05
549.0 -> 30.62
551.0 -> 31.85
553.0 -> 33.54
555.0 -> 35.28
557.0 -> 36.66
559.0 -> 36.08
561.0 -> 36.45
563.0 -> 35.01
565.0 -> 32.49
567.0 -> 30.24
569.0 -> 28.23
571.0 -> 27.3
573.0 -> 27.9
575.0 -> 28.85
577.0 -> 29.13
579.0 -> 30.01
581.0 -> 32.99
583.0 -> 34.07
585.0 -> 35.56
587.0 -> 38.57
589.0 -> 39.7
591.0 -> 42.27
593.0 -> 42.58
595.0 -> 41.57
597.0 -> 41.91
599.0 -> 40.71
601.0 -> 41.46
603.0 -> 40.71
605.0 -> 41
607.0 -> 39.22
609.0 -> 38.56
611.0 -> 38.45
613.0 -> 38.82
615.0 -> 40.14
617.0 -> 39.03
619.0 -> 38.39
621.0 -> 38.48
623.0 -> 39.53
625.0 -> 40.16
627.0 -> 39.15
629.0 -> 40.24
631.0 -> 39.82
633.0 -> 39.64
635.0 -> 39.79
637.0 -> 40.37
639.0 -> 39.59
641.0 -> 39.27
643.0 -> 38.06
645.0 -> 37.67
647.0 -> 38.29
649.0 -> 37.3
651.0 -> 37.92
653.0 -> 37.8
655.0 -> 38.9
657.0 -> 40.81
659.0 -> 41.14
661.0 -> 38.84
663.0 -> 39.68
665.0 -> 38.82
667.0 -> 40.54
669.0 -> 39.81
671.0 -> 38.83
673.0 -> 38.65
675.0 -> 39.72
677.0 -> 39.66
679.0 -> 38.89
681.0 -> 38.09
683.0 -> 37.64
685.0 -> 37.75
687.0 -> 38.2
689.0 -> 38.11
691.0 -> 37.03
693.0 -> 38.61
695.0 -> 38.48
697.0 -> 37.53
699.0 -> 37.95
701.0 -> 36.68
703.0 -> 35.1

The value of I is 0.20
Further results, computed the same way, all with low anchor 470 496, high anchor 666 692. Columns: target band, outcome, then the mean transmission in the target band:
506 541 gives 0.04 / 36.7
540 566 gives 0.16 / 32.9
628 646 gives -0.03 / 39.4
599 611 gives -0.05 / 40.1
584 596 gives -0.05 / 40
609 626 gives -0.02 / 39.1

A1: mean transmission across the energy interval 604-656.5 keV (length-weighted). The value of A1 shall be 39.1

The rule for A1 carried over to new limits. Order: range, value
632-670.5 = 39.2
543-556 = 31.6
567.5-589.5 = 31.8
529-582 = 32.2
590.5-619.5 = 40.3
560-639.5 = 37.2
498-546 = 36.1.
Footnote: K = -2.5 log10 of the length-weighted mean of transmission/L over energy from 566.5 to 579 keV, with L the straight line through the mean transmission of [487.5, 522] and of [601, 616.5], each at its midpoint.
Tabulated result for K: 0.33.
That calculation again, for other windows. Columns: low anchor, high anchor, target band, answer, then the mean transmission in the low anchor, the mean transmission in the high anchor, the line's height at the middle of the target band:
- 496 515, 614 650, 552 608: 0.08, 37.3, 39.2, 38.4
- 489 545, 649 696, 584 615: -0.07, 36.4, 38.8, 37.7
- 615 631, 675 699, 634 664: 0.00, 39.4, 38.2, 38.9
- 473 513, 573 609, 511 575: 0.10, 37.6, 37.4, 37.5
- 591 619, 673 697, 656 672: -0.03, 40.3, 38.4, 38.9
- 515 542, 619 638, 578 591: 0.07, 36.1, 39.6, 38.1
